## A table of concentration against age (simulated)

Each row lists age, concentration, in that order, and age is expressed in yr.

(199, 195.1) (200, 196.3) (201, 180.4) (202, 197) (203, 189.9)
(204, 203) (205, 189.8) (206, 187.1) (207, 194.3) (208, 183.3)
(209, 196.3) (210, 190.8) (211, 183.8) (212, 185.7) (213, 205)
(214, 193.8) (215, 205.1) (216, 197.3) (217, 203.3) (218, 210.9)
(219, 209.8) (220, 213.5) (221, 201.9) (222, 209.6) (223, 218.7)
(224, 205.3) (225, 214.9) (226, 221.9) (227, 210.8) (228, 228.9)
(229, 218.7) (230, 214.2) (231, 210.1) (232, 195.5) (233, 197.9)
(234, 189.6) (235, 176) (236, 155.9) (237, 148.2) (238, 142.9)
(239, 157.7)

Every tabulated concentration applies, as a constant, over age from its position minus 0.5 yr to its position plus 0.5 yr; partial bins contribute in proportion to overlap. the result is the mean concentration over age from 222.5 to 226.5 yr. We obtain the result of 215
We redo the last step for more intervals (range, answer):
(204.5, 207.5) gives 190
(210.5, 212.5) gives 185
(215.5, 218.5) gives 204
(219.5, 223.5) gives 211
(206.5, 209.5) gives 191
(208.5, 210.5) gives 194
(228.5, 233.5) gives 207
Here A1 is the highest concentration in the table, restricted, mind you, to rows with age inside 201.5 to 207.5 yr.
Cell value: 203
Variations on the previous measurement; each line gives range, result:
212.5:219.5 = 210.9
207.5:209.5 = 196.3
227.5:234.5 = 228.9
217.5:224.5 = 218.7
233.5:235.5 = 189.6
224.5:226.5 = 221.9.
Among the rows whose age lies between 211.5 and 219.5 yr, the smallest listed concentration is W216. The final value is 185.7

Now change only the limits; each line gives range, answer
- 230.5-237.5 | 148.2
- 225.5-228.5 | 210.8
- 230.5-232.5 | 195.5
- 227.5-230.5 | 214.2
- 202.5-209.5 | 183.3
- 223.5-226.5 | 205.3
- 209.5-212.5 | 183.8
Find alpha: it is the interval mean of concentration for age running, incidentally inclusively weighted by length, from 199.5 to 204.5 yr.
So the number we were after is 193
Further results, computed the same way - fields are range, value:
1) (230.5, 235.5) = 194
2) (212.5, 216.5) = 200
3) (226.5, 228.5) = 220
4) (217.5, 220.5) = 211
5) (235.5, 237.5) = 152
